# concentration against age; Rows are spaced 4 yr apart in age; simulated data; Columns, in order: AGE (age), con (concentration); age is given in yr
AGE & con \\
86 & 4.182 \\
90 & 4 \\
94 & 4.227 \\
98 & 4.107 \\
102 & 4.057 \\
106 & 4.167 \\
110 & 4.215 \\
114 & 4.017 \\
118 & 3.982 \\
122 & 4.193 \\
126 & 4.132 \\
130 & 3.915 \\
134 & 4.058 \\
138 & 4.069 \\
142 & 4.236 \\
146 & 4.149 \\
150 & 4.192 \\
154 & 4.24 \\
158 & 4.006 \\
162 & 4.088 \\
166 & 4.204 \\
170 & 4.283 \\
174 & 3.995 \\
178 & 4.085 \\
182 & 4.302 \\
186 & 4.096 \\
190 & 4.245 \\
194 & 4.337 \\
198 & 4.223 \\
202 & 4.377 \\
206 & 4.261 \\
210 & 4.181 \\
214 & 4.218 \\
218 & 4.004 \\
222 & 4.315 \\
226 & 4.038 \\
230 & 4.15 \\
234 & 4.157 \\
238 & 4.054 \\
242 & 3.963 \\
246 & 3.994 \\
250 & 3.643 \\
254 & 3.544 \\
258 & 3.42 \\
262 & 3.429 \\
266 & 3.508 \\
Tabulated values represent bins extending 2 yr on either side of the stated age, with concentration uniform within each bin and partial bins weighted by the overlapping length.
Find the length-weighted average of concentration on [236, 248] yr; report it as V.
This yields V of 4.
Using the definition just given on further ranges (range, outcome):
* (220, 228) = 4.18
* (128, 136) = 3.99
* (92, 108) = 4.14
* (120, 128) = 4.16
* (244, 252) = 3.82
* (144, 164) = 4.14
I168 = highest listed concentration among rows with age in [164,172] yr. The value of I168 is 4.283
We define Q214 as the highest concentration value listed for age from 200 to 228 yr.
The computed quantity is 4.377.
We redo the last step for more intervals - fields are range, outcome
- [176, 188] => 4.302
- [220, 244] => 4.315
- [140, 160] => 4.24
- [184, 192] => 4.245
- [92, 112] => 4.227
